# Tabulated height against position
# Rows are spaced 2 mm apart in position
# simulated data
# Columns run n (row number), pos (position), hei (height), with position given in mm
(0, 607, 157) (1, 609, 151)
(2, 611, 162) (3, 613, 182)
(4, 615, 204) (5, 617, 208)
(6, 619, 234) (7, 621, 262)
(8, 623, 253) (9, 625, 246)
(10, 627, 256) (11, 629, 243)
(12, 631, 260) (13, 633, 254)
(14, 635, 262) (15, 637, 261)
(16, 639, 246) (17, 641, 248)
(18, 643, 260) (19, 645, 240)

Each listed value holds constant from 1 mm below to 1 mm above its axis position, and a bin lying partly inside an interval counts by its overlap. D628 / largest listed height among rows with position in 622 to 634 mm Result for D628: 260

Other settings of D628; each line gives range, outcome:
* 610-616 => 204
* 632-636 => 262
